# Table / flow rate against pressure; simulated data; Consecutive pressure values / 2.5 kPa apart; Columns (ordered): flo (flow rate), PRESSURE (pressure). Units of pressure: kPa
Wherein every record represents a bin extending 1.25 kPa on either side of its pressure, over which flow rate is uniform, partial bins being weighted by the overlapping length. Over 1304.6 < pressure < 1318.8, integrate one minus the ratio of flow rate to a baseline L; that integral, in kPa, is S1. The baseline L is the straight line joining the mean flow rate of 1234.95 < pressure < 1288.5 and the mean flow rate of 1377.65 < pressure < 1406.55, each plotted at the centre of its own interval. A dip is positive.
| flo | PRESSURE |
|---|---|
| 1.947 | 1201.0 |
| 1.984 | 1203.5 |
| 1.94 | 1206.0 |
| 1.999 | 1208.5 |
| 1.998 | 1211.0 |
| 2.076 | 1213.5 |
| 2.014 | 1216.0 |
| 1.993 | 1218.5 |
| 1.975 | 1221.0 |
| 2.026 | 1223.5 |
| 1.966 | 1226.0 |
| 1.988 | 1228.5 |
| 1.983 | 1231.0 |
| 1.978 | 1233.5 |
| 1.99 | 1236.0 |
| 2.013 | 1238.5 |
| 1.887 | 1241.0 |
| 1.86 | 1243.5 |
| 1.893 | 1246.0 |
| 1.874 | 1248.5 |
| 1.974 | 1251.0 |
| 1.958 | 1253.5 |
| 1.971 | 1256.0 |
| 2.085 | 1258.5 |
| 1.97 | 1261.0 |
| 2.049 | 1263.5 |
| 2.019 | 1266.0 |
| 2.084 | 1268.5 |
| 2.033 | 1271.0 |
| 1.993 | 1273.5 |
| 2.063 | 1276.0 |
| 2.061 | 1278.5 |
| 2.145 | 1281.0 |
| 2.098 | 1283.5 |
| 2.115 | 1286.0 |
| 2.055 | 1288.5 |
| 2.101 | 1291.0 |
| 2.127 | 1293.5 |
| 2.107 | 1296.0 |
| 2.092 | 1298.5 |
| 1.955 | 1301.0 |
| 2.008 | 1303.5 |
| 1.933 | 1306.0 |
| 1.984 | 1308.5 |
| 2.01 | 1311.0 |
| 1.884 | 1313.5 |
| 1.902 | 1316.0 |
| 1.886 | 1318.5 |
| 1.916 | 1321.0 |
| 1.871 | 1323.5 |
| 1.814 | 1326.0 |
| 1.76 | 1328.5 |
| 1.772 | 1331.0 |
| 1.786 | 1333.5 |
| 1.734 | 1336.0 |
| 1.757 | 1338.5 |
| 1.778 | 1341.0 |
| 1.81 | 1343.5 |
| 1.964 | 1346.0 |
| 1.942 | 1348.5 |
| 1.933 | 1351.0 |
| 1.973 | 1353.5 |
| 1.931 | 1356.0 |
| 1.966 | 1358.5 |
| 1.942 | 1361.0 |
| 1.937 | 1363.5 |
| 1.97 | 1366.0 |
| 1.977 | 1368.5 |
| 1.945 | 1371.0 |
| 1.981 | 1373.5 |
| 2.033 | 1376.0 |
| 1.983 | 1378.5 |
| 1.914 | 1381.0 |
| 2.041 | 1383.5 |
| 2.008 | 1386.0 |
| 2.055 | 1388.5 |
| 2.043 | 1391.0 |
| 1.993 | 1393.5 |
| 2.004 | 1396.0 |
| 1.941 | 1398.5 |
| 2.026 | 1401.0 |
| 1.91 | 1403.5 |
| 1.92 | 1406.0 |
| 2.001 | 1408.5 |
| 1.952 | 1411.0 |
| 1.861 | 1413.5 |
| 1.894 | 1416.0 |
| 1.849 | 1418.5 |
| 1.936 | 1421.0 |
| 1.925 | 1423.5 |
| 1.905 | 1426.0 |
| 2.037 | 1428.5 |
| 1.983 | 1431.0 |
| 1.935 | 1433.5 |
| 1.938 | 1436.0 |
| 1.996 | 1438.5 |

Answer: 0.4 kPa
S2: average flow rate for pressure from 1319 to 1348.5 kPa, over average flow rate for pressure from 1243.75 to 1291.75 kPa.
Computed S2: 0.9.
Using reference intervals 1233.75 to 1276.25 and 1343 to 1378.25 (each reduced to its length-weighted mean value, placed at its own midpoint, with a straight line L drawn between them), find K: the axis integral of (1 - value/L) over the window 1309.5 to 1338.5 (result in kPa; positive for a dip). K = 1.74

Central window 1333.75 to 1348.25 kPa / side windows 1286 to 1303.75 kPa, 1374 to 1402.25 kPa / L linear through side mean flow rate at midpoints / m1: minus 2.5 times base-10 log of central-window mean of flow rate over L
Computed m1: 0.12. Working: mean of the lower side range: 2.07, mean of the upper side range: 2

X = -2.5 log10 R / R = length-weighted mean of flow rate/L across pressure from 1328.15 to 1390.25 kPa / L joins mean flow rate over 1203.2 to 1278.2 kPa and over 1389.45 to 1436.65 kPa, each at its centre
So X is 0.02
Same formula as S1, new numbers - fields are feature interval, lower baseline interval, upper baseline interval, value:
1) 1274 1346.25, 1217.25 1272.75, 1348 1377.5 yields 0.81 kPa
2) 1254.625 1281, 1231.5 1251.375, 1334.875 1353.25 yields -1.72 kPa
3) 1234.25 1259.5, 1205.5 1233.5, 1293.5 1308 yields 0.72 kPa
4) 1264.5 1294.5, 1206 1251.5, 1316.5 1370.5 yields -2.24 kPa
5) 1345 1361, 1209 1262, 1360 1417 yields 0.18 kPa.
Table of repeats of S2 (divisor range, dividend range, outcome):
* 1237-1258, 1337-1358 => 0.98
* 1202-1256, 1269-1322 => 1.03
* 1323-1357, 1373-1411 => 1.08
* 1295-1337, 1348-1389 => 1.03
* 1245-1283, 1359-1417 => 0.98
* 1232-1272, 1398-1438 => 0.98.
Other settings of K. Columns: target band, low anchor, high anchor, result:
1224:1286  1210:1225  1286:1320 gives 0.3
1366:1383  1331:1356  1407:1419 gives -0.9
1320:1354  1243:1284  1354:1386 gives 2.4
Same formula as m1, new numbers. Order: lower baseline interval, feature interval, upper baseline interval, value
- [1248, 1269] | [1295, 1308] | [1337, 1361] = -0.036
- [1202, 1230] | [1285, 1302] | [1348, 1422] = -0.053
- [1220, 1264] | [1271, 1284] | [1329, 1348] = -0.087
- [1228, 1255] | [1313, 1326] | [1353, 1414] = 0.043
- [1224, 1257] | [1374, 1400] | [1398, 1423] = -0.038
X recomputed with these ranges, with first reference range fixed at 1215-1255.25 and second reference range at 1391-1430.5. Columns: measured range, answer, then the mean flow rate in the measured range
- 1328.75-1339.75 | 0.11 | 1.76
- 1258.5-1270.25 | -0.04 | 2.04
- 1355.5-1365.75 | 0.00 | 1.95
